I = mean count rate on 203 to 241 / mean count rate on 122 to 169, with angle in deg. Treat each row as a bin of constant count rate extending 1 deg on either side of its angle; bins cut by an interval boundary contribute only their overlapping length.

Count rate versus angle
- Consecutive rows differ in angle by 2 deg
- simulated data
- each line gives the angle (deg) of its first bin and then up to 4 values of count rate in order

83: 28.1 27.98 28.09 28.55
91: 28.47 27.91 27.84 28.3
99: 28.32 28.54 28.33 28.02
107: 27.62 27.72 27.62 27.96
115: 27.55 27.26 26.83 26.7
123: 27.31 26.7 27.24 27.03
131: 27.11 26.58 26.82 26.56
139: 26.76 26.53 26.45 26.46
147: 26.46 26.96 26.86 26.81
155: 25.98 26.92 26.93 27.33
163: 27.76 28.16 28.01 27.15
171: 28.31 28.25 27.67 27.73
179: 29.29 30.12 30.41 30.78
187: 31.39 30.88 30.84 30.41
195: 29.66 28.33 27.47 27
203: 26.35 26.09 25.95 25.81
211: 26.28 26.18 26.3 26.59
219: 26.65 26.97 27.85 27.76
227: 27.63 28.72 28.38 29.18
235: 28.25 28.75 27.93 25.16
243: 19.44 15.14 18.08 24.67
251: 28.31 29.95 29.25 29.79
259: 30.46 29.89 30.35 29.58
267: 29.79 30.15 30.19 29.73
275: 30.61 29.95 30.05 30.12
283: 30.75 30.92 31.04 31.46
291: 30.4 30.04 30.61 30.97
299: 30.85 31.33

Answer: 1.0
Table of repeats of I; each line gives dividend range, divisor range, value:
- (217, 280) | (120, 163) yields 1.03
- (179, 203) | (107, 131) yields 1.09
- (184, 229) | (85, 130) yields 1.01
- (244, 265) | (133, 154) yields 1.00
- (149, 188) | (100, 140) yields 1.03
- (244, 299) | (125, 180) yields 1.07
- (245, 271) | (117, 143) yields 1.04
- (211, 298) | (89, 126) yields 1.02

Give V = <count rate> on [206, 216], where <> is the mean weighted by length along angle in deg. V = 26.1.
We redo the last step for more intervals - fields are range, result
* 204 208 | 26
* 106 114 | 27.7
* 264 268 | 29.7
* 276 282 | 30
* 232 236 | 28.7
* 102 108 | 28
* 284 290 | 31.1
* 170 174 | 28.3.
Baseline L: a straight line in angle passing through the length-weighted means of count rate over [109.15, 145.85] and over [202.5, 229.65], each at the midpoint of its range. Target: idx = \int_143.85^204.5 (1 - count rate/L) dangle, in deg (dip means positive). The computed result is -2.99 deg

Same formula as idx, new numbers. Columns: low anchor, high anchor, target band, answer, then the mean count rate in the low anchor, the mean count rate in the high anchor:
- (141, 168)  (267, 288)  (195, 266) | 5.22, 27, 30.3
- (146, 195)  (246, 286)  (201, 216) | 1.31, 28.4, 29.1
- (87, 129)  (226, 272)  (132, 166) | 0.96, 27.7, 27.3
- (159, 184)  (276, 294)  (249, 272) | 0.36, 28.3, 30.5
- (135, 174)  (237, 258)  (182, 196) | -2.31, 27.1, 25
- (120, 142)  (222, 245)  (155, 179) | -0.78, 26.8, 26.7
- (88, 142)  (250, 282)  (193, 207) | 0.61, 27.5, 29.9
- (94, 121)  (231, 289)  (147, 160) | 0.56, 27.8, 28.2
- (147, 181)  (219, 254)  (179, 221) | -2.14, 27.6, 26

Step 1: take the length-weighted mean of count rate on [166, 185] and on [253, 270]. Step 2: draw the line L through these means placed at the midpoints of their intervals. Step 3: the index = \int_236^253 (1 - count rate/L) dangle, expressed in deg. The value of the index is 3.3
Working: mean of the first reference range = 28.7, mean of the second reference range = 29.9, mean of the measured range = 23.8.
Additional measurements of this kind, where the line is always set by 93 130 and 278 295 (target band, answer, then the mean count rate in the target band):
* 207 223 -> 1.6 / 26.5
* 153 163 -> 0.5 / 26.9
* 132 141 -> 0.4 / 26.7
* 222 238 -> 0.7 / 28.3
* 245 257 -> 1.8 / 25.5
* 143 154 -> 0.6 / 26.7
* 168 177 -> 0.3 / 27.8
